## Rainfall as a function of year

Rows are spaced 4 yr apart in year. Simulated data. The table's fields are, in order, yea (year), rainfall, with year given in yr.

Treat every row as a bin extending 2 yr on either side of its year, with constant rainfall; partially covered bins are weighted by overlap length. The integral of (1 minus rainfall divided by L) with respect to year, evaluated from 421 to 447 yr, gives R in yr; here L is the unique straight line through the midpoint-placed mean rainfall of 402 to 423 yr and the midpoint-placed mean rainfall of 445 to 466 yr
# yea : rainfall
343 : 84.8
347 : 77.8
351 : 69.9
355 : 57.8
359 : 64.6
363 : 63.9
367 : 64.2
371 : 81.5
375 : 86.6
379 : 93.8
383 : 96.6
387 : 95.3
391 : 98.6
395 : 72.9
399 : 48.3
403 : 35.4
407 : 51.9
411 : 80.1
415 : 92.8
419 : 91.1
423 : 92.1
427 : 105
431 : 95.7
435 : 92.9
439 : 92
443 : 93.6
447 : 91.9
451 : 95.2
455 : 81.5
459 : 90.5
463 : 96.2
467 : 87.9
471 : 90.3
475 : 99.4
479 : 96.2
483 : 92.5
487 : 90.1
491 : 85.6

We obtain -4.0 yr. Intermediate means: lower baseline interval 74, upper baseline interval 90.9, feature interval 95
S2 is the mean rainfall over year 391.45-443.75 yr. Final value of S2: 80.5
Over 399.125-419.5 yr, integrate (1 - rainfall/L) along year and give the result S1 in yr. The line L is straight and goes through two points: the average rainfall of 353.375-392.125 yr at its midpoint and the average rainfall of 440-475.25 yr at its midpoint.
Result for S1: 4.4 yr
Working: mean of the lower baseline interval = 80.1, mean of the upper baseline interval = 91.5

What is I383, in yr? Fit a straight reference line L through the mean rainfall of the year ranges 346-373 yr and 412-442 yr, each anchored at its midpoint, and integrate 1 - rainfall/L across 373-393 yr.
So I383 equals -4.4 yr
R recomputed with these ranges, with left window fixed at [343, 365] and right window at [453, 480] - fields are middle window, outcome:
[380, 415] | 1.28 yr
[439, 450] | -0.74 yr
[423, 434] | -1.90 yr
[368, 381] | -2.30 yr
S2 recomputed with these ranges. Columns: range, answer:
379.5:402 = 81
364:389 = 85.4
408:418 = 83.5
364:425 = 78.5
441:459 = 90.5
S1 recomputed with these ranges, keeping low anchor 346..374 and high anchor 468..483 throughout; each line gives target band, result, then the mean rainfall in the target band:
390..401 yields 0.8 yr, 71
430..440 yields -0.9 yr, 93.5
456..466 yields 0.0 yr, 91.6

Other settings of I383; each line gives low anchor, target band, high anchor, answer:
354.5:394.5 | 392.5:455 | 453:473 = 2.6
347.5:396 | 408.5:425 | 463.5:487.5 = -0.5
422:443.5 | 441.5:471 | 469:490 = 1.1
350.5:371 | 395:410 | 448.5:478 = 4.9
